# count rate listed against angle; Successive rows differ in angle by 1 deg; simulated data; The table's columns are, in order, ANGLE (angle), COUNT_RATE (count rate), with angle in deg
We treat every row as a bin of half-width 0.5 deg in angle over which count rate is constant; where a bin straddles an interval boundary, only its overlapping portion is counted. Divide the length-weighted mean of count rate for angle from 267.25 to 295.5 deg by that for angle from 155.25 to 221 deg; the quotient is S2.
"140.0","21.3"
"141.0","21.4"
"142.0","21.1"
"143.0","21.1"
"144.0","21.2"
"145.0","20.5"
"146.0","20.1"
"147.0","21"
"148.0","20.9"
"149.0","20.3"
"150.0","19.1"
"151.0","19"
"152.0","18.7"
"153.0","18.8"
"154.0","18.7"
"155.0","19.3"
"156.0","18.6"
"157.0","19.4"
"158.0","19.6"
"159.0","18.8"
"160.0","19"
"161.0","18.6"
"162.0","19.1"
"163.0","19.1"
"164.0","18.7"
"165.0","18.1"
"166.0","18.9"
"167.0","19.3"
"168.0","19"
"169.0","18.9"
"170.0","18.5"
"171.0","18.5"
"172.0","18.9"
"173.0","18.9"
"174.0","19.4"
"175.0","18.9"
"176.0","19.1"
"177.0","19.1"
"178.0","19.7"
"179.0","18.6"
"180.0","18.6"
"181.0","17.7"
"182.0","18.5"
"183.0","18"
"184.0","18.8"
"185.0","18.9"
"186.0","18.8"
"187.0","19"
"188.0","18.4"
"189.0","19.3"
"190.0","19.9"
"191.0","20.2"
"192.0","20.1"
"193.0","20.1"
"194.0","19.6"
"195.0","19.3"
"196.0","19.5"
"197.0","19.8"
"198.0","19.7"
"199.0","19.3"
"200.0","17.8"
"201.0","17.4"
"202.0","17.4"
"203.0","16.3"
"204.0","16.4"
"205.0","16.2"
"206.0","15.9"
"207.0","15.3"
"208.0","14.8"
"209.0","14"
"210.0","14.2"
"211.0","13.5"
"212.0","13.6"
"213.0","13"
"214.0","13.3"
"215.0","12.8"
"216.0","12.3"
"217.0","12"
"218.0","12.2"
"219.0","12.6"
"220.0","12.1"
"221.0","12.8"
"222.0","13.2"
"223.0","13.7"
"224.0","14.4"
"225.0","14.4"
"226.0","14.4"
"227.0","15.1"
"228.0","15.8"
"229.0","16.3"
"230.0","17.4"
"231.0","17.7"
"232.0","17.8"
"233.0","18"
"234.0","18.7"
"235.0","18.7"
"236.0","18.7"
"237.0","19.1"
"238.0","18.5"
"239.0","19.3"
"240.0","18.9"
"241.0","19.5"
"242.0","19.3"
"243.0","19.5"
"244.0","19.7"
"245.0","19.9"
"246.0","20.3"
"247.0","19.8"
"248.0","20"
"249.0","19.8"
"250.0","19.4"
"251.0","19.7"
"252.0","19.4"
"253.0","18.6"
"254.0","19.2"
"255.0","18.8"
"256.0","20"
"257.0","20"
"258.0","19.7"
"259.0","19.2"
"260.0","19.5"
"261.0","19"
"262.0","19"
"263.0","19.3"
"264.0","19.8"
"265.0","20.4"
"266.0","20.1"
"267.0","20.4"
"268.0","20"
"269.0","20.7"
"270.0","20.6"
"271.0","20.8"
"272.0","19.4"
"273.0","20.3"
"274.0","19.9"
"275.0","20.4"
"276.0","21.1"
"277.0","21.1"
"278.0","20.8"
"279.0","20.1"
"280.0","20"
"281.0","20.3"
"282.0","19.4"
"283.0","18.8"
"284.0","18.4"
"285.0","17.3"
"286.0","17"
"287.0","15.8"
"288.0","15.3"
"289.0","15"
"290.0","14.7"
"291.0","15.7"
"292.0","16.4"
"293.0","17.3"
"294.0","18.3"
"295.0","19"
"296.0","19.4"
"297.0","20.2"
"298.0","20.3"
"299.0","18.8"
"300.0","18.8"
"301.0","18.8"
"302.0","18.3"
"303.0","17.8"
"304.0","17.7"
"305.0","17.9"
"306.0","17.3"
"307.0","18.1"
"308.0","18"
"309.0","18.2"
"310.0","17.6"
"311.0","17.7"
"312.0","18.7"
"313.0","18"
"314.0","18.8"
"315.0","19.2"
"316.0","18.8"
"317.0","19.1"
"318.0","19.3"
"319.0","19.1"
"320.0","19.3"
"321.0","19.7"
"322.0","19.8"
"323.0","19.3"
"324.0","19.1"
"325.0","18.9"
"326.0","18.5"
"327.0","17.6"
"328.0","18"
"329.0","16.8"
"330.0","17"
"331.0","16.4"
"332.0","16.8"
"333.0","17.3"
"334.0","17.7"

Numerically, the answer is 1.07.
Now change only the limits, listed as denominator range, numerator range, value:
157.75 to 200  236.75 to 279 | 1.04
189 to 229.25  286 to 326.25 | 1.15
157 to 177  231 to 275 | 1.03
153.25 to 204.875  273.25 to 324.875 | 0.98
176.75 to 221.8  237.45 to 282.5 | 1.18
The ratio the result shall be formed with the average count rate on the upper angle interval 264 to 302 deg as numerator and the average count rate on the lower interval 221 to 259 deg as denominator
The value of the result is 1.05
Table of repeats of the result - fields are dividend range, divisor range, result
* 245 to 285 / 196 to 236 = 1.28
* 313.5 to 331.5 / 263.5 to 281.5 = 0.91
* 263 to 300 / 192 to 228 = 1.23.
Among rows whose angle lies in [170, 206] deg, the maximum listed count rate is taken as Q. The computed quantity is 20.2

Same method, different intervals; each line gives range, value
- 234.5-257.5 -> 20.3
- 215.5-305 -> 21.1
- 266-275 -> 20.8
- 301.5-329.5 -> 19.8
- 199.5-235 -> 18.7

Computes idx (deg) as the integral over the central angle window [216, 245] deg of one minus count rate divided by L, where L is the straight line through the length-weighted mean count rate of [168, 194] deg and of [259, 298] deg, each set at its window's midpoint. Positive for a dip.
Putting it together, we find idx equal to 3.95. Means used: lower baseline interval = 19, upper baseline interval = 19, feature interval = 16.4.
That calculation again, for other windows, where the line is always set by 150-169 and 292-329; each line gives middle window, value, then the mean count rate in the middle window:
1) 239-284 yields -2.7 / 19.8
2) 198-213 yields 2.3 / 15.9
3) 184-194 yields -0.3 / 19.4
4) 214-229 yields 4.2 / 13.5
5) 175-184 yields 0.1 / 18.7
